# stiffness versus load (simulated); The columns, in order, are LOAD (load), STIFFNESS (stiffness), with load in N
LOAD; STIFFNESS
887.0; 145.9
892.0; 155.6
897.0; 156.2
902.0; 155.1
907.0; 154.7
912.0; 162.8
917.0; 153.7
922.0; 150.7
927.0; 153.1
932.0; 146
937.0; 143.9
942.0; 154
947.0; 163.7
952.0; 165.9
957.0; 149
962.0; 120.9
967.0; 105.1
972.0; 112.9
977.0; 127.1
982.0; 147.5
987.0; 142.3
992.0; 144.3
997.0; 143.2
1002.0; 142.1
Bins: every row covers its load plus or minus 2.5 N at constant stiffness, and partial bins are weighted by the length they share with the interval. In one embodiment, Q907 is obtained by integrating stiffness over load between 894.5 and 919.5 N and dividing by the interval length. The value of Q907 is 156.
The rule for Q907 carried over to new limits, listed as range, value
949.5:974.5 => 131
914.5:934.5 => 151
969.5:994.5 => 135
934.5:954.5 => 157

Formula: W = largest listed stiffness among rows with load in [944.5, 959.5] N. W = 165.9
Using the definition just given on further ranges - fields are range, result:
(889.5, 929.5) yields 162.8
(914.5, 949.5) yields 163.7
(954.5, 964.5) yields 149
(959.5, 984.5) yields 147.5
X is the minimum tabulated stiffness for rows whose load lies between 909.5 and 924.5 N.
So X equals 150.7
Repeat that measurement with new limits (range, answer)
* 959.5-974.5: 105.1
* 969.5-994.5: 112.9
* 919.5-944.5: 143.9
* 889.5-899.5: 155.6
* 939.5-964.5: 120.9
